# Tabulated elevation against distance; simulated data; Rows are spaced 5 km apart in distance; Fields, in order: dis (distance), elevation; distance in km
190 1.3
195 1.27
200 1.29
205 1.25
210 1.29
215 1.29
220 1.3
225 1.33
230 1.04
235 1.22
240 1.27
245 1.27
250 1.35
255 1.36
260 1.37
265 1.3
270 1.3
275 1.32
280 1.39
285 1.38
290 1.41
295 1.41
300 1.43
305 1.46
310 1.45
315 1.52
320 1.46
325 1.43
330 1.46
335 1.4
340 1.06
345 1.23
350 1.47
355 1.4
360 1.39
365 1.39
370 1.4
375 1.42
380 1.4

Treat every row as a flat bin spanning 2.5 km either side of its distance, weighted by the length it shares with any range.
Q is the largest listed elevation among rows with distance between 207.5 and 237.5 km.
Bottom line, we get 1.33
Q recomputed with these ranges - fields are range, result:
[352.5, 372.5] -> 1.4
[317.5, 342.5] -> 1.46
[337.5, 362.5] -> 1.47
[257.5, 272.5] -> 1.37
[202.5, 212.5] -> 1.29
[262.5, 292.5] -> 1.41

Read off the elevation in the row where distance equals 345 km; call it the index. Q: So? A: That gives 1.23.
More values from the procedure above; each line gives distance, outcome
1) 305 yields 1.46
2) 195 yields 1.27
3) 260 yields 1.37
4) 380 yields 1.4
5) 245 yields 1.27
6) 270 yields 1.3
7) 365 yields 1.39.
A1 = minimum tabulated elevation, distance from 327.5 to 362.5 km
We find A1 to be 1.06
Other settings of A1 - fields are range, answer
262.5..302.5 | 1.3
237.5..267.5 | 1.27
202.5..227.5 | 1.25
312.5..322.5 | 1.46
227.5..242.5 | 1.04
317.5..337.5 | 1.4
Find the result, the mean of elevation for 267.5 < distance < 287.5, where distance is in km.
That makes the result 1.35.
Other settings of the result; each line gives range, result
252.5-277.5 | 1.33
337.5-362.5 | 1.31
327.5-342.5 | 1.31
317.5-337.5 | 1.44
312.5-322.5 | 1.49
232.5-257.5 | 1.29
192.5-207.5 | 1.27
